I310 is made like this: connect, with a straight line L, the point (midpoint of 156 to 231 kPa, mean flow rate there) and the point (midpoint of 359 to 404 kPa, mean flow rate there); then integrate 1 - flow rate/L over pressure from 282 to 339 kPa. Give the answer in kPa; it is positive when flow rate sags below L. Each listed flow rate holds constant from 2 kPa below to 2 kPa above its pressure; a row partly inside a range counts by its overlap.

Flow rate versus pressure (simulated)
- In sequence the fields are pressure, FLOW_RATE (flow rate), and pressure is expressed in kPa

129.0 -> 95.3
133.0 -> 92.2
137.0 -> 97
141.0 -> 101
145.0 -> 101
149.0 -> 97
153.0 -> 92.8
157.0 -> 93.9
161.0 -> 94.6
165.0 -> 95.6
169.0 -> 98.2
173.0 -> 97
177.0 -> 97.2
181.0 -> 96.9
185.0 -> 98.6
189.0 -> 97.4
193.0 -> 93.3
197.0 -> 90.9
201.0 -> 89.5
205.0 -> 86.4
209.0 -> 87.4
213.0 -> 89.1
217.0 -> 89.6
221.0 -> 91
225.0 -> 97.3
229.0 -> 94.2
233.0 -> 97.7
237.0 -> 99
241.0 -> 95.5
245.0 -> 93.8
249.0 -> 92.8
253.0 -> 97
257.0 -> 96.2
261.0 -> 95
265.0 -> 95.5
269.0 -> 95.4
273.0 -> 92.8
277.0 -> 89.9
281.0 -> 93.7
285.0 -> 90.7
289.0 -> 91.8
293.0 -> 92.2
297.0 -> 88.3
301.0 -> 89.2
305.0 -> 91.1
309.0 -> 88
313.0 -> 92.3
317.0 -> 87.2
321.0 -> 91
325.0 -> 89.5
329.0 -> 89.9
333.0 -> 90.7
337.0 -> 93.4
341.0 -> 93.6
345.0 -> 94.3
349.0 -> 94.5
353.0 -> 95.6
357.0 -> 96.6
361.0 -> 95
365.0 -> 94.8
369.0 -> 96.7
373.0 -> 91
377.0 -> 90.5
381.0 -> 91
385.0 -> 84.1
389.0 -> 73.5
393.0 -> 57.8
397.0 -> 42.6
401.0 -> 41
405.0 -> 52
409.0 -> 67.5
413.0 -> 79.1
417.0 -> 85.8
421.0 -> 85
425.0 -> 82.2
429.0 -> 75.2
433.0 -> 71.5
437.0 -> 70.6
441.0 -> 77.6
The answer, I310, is -4.7 kPa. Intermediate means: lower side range 93.6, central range 90.4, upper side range 77.4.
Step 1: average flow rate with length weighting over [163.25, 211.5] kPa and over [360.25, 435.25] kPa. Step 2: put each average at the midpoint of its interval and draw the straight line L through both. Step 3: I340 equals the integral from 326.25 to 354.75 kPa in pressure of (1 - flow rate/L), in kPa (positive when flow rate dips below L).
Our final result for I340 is -4.2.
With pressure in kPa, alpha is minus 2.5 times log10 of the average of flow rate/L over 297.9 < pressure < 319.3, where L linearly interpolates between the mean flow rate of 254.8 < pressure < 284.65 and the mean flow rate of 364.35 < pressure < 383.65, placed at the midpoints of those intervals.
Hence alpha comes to 0.05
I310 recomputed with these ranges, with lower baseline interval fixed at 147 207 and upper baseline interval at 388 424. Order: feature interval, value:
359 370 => -3.9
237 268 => -3.8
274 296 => -3.0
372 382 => -3.2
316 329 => -2.3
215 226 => -0.4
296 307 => -1.5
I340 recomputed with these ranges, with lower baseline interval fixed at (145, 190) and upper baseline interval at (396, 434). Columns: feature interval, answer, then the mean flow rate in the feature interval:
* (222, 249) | -2.1 kPa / 95.8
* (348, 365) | -4.5 kPa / 95.4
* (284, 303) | -1.9 kPa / 90.4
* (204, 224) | 0.4 kPa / 89.2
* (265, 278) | -1.3 kPa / 93.3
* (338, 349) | -2.5 kPa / 94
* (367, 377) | -2.7 kPa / 93.2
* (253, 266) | -1.4 kPa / 95.8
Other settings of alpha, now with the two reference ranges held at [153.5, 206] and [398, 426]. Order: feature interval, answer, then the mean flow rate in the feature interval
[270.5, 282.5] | -0.10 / 92.2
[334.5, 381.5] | -0.25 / 94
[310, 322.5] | -0.13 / 90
